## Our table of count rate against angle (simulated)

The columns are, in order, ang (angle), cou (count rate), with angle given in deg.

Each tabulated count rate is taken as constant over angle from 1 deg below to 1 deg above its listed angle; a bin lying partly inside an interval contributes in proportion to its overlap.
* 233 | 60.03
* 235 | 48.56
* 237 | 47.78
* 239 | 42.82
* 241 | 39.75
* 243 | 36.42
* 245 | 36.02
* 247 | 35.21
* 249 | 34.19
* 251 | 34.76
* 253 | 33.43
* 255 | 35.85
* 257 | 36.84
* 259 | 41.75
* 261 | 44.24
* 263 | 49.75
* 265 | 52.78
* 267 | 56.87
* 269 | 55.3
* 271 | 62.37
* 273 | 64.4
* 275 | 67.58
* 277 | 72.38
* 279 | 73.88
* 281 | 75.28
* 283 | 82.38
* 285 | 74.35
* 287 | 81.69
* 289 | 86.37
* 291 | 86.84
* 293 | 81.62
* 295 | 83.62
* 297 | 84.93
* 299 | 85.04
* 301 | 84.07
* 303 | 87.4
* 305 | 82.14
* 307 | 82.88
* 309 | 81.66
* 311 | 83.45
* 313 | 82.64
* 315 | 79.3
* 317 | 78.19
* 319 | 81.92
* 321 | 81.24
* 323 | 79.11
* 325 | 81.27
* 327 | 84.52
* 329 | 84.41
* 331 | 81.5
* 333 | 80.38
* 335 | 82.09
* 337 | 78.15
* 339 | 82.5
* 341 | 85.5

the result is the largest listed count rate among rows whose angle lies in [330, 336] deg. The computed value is 82.09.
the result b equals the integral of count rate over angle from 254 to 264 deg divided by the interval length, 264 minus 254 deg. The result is 41.7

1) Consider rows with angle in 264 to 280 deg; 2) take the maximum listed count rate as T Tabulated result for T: 73.88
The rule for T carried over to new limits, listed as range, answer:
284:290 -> 86.37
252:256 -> 35.85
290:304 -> 87.4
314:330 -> 84.52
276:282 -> 75.28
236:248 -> 47.78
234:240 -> 48.56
